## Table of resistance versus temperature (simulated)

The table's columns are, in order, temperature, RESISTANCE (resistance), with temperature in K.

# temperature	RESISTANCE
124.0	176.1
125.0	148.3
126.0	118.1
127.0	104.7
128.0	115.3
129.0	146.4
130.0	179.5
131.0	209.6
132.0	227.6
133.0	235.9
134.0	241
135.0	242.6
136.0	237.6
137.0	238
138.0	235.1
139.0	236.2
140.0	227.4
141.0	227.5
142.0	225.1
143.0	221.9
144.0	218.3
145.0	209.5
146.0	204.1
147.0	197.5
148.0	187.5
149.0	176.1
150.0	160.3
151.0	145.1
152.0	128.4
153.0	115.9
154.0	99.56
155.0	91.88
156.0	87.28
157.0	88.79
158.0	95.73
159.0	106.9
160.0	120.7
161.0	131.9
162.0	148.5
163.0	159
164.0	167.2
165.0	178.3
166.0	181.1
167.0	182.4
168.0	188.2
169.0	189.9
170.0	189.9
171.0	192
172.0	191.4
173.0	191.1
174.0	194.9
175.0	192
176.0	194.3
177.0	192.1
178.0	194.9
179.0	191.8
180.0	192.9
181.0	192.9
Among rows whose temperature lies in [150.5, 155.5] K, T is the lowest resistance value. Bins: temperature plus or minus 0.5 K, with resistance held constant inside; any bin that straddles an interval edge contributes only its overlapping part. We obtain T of 91.88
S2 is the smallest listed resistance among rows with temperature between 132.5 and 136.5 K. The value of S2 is 235.9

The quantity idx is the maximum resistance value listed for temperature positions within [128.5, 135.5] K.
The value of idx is 242.6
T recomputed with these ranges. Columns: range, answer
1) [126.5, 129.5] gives 104.7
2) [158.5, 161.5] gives 106.9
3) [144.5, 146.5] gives 204.1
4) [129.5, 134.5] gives 179.5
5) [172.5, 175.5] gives 191.1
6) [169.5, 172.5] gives 189.9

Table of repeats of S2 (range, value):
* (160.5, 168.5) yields 131.9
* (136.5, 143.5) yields 221.9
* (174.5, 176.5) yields 192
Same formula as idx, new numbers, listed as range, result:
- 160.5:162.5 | 148.5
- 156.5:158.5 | 95.73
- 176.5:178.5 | 194.9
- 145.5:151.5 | 204.1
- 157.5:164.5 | 167.2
